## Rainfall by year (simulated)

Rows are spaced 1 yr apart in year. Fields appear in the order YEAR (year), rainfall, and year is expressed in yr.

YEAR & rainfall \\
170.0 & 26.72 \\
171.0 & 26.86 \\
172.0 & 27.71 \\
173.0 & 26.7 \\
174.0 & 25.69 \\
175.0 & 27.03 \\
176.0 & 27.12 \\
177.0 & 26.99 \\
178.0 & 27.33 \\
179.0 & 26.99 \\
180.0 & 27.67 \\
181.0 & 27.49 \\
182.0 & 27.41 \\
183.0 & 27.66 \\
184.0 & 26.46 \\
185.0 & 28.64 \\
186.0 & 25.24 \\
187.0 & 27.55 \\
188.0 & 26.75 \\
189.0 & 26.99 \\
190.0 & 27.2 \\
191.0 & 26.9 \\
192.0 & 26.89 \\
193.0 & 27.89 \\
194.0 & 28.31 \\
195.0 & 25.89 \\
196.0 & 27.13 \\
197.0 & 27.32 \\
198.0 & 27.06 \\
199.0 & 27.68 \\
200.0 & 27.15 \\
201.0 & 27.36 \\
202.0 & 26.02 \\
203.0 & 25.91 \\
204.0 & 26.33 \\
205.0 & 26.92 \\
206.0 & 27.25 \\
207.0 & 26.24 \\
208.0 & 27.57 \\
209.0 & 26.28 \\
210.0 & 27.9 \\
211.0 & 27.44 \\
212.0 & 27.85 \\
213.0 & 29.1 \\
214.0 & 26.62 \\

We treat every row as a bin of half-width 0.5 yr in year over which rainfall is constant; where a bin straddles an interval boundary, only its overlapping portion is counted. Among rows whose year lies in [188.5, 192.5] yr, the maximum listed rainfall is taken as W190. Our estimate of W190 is 27.2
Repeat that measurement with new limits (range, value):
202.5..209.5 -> 27.57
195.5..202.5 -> 27.68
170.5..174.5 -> 27.71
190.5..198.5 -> 28.31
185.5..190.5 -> 27.55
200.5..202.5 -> 27.36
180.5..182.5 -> 27.49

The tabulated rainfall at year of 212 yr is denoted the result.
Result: 27.85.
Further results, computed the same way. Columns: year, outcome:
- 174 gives 25.69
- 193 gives 27.89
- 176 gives 27.12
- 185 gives 28.64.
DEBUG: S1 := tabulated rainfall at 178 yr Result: 27.33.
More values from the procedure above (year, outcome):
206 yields 27.25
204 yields 26.33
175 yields 27.03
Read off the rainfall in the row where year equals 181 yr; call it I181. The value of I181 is 27.49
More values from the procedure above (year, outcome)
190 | 27.2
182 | 27.41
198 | 27.06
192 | 26.89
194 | 28.31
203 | 25.91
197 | 27.32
